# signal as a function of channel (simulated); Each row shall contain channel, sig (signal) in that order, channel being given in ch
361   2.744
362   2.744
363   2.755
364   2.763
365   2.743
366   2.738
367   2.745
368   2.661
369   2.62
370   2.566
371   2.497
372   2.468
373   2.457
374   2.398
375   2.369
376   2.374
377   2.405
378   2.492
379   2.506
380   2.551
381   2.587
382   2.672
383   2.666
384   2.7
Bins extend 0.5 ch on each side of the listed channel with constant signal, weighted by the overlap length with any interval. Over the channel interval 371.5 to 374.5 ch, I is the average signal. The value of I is 2.44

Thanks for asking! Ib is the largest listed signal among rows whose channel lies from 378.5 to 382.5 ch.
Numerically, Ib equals 2.672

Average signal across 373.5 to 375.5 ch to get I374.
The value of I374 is 2.38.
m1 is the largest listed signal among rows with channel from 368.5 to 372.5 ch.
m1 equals 2.62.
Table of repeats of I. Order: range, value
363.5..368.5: 2.73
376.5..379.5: 2.47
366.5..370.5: 2.65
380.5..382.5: 2.63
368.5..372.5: 2.54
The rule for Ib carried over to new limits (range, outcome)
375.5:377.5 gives 2.405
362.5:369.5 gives 2.763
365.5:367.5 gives 2.745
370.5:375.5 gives 2.497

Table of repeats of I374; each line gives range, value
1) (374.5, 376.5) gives 2.37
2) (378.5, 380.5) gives 2.53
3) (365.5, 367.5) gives 2.74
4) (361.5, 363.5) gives 2.75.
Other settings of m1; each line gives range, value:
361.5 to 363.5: 2.755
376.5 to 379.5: 2.506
